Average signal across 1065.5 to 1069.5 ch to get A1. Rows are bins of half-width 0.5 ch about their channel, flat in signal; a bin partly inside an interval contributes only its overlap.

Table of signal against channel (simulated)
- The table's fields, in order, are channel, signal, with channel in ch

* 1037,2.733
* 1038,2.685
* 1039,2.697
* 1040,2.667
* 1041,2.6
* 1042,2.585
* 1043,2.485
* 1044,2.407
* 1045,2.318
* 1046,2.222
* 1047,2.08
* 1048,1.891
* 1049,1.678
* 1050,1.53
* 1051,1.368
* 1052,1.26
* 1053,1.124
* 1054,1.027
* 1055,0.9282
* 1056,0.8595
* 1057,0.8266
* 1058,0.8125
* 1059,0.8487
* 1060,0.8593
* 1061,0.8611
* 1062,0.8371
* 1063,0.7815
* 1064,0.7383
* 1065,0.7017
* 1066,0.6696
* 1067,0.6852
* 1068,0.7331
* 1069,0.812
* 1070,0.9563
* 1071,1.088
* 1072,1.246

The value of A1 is 0.725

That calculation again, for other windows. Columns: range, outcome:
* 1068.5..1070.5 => 0.884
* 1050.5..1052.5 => 1.31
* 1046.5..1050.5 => 1.79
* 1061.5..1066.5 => 0.746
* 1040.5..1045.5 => 2.48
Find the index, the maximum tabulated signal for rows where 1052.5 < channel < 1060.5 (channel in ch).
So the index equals 1.124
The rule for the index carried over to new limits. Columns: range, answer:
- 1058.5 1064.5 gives 0.8611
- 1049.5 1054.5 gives 1.53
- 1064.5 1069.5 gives 0.812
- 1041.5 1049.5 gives 2.585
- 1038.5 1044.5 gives 2.697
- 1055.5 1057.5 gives 0.8595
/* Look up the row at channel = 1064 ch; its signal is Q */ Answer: 0.7383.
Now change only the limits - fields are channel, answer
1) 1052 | 1.26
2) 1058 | 0.8125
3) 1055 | 0.9282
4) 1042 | 2.585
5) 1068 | 0.7331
